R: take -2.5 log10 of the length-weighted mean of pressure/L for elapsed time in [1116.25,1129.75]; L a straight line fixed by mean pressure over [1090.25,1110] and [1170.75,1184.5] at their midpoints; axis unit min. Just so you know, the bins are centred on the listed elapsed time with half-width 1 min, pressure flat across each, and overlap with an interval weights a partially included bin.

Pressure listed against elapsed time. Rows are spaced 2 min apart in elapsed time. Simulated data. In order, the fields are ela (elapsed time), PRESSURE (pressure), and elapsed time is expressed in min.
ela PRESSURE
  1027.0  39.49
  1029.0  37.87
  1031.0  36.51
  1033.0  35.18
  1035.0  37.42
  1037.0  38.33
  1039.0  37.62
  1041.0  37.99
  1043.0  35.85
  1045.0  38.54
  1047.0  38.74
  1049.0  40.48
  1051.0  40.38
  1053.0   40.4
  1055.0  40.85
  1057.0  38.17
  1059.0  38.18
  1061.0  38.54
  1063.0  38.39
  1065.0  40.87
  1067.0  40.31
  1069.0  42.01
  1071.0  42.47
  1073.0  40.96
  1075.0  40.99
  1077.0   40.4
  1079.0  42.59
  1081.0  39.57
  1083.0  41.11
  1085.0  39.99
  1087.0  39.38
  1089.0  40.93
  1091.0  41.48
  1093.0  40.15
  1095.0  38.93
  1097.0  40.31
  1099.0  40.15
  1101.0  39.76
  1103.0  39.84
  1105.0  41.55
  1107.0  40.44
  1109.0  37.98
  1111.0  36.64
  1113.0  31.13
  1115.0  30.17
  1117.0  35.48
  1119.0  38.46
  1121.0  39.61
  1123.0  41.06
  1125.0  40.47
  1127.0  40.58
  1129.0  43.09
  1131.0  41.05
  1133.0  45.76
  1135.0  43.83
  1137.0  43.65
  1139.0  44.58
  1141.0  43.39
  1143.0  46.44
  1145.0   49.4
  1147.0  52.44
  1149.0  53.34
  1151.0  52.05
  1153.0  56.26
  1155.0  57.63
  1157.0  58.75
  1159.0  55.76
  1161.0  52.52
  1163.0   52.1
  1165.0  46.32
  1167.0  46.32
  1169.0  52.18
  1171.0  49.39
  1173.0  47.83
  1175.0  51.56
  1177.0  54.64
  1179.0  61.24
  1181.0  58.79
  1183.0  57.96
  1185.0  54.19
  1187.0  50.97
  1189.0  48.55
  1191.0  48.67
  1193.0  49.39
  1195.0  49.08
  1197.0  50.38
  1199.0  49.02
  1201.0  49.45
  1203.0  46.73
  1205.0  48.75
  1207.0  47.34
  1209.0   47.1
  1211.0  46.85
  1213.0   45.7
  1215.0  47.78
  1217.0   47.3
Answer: 0.12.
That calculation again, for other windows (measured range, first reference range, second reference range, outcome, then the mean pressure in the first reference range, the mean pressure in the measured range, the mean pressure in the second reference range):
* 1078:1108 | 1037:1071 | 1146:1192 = 0.09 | 39.3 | 40.4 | 53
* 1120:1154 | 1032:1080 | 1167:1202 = 0.04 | 39.4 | 45.7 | 51.8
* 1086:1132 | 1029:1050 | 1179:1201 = 0.14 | 37.7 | 39.1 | 52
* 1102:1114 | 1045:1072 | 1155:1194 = 0.19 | 39.9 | 37.9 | 52.6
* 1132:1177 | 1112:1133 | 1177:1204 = -0.12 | 38.5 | 50.2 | 52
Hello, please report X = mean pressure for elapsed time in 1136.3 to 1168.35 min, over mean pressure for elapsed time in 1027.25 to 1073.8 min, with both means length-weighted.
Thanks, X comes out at 1.3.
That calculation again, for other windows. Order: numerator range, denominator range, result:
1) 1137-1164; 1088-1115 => 1.33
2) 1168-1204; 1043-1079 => 1.29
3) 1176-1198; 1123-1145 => 1.22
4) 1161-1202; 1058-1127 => 1.30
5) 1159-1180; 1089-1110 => 1.29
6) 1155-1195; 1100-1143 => 1.31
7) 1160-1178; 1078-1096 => 1.24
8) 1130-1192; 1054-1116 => 1.29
